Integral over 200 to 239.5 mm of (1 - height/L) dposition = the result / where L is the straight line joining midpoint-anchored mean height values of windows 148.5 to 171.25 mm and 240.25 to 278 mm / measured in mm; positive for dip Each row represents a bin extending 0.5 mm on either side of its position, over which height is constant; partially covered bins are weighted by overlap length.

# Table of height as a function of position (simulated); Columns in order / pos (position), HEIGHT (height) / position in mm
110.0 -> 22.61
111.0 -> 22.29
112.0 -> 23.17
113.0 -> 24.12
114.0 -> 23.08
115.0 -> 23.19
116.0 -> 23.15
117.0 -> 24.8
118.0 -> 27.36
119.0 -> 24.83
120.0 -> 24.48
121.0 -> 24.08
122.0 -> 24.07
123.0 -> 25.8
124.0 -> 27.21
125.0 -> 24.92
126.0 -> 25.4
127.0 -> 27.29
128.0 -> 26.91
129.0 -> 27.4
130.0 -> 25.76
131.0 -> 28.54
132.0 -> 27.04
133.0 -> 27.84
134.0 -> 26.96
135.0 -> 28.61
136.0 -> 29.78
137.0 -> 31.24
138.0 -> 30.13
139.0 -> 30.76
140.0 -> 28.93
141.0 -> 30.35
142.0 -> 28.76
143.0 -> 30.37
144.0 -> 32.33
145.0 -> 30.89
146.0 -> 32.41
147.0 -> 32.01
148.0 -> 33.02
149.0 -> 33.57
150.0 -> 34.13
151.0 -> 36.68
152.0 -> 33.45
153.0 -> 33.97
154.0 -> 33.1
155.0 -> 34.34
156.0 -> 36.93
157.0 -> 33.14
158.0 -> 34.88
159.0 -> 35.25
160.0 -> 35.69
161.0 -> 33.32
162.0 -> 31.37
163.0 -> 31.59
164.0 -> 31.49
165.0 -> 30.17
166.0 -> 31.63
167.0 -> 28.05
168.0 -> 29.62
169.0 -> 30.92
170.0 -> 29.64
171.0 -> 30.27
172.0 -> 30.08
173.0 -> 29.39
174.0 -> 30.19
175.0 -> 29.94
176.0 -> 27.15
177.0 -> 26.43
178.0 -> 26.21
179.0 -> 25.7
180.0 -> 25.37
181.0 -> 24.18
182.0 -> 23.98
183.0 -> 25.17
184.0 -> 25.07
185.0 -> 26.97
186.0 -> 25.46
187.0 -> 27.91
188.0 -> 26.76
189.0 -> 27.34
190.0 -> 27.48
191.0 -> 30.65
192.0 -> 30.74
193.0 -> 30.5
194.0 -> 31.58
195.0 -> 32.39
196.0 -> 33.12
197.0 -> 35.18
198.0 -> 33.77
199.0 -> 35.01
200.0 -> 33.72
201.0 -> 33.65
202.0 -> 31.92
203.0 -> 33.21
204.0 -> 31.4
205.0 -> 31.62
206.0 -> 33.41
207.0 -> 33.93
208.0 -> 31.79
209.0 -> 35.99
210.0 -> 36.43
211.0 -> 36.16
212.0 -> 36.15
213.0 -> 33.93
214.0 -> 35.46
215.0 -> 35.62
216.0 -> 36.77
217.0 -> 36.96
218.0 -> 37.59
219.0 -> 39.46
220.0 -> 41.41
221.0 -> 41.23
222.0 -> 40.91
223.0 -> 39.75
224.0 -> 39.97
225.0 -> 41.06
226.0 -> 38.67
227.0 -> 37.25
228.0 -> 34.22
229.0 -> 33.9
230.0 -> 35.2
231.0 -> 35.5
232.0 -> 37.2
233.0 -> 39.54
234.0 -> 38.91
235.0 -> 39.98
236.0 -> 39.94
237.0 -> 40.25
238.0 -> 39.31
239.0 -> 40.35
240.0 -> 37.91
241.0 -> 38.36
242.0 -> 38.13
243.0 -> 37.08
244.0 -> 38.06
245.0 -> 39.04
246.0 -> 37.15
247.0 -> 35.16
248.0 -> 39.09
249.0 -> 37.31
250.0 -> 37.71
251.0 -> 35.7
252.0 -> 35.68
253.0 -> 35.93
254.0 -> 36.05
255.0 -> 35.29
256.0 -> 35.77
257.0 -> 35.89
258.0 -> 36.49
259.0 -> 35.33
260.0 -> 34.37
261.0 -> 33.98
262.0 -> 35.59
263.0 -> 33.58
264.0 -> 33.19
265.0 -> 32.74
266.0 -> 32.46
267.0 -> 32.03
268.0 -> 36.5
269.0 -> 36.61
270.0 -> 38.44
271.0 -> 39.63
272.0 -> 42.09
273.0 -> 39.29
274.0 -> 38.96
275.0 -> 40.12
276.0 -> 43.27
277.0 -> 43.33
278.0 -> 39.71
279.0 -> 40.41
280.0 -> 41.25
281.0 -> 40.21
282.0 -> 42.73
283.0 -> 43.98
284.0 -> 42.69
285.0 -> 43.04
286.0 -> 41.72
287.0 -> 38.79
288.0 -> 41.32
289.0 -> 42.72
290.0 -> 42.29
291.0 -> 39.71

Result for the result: -1.6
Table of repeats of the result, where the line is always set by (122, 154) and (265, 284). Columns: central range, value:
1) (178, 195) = 3.0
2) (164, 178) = 1.1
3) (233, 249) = -0.7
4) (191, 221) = 0.1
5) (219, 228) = -1.0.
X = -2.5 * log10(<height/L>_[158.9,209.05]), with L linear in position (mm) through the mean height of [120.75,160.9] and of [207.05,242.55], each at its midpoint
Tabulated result 0.13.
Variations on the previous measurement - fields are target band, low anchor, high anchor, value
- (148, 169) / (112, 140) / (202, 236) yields -0.11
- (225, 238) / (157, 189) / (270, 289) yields -0.06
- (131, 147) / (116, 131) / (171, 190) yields -0.14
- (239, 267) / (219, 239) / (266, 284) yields 0.09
